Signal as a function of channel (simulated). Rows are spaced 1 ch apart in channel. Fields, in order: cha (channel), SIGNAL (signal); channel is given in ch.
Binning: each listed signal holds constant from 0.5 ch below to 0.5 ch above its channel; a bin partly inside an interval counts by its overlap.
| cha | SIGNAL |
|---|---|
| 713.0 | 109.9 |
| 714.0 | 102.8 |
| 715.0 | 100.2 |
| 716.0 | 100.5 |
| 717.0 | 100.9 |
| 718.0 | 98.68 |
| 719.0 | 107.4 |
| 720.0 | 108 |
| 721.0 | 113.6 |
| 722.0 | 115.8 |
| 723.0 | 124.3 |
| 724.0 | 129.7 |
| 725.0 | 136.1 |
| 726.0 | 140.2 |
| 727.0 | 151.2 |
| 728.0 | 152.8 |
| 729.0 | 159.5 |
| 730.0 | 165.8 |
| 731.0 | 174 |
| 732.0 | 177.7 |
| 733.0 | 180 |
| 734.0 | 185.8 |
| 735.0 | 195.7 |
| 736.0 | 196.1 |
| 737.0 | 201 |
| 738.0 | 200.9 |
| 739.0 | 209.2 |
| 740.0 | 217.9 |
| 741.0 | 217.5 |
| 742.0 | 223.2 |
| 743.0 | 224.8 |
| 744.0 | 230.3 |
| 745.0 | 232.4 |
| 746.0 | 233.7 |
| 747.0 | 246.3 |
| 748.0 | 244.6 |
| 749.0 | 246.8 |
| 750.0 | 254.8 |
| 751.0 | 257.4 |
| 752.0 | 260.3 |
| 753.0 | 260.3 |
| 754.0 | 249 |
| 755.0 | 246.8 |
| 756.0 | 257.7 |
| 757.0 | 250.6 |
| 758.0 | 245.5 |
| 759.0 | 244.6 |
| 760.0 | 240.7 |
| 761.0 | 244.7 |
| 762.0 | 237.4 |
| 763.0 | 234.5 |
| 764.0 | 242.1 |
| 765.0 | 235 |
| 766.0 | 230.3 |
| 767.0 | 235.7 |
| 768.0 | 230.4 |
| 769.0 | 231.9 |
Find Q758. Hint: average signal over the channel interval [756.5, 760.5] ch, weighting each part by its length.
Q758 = 245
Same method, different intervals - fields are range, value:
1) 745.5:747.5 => 240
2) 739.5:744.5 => 223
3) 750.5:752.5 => 259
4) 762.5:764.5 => 238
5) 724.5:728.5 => 145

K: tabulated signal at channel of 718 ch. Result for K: 98.68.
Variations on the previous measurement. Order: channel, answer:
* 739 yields 209.2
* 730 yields 165.8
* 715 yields 100.2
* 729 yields 159.5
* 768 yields 230.4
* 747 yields 246.3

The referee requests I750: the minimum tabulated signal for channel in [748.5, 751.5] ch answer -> 246.8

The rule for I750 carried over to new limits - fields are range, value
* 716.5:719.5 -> 98.68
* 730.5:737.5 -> 174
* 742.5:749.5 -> 224.8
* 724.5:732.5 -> 136.1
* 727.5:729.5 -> 152.8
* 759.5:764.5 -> 234.5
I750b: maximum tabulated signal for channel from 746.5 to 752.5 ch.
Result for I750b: 260.3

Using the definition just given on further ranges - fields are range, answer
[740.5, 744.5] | 230.3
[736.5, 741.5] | 217.9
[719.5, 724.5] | 129.7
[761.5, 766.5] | 242.1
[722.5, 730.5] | 165.8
